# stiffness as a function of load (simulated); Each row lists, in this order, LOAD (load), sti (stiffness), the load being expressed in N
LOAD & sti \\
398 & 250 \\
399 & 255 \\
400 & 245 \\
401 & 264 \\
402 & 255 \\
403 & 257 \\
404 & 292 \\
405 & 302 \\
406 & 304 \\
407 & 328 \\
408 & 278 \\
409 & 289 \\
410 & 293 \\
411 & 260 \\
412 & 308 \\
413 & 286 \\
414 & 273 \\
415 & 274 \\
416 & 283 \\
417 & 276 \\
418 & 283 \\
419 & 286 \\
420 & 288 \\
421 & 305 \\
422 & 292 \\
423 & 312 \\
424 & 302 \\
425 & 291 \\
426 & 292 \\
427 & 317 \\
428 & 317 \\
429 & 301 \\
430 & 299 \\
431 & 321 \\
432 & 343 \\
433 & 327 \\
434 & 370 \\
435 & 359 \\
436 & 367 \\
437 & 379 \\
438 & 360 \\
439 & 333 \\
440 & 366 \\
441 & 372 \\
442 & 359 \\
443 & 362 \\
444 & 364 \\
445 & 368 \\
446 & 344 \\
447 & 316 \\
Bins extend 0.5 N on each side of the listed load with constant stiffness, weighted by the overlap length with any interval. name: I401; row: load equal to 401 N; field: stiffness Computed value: 264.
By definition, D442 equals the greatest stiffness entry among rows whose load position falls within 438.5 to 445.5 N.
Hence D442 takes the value 372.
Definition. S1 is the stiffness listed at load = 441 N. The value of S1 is 372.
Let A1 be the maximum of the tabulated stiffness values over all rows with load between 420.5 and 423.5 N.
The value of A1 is 312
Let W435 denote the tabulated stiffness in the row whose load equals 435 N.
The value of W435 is 359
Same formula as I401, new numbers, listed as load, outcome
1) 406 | 304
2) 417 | 276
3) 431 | 321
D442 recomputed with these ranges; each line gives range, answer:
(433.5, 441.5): 379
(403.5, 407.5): 328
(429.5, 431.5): 321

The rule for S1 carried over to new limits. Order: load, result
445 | 368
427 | 317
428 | 317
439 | 333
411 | 260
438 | 360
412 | 308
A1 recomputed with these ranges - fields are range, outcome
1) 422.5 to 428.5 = 317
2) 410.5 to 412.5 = 308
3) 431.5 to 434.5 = 370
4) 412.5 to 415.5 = 286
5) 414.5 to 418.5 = 283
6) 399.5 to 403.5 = 264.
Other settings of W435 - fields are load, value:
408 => 278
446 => 344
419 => 286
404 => 292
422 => 292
